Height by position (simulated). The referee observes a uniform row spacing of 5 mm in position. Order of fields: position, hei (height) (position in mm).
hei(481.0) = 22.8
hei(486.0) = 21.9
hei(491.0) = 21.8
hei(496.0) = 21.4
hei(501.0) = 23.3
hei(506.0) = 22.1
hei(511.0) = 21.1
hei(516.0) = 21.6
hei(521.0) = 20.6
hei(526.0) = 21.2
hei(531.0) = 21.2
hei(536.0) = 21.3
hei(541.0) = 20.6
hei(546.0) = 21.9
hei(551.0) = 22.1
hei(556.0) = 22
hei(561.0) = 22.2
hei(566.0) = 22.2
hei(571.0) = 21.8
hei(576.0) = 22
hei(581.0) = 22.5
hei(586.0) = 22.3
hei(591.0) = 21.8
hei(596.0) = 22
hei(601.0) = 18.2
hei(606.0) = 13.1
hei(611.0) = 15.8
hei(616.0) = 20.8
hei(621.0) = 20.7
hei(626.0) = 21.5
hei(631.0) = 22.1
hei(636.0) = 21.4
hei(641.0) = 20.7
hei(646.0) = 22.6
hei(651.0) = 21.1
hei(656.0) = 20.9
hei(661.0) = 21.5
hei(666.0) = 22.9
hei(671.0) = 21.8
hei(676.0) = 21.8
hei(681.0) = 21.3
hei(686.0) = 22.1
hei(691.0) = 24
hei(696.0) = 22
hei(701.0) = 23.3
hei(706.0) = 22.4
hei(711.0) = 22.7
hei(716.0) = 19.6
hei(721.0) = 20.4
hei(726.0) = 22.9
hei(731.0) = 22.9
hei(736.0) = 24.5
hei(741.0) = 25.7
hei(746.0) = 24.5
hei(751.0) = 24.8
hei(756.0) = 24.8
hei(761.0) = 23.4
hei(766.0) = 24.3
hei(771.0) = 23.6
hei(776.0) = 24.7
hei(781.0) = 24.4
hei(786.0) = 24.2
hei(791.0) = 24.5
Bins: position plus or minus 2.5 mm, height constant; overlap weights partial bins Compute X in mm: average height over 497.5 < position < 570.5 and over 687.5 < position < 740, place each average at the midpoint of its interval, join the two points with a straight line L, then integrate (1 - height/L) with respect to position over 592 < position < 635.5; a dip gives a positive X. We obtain 5.1 mm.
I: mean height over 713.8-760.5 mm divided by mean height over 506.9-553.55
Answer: 1.10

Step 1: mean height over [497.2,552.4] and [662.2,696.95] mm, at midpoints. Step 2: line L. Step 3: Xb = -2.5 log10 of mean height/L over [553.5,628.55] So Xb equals 0.063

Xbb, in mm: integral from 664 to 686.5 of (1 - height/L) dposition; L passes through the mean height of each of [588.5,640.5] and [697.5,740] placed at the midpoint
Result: -0.7 mm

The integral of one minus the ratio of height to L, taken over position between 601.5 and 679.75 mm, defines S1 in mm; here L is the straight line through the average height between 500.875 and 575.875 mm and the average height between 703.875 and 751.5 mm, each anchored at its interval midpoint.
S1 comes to 6.4 mm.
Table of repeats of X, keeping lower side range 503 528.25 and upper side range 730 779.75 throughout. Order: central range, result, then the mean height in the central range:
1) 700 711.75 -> 0.5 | 22.8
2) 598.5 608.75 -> 3.1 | 15.7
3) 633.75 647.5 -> 0.9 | 21.5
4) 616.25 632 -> 1.0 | 21.3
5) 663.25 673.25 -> 0.4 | 22.3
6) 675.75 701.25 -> 1.2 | 22.4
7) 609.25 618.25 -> 1.7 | 18.4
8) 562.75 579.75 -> 0.0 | 22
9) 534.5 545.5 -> 0.3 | 21.1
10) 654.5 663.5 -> 0.7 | 21.2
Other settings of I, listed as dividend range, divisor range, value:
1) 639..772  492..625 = 1.08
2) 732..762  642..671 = 1.13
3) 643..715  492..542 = 1.03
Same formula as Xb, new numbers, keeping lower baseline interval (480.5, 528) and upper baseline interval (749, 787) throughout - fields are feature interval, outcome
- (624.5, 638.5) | 0.06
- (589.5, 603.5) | 0.10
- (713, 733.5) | 0.11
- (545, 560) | 0.01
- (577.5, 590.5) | 0.01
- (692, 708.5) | 0.04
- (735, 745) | -0.05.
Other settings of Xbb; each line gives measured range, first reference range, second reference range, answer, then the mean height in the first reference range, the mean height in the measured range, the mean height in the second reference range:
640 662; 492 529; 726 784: 1.7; 21.6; 21.4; 24.3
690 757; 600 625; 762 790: -2.8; 17.9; 23.1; 24.2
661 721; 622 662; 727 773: 1.7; 21.4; 22.1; 24.2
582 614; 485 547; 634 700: 3.9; 21.5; 19.1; 21.9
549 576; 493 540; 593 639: -1.9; 21.5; 22.1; 19.5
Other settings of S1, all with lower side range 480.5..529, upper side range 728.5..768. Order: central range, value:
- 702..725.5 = 2.40 mm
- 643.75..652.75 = 0.54 mm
